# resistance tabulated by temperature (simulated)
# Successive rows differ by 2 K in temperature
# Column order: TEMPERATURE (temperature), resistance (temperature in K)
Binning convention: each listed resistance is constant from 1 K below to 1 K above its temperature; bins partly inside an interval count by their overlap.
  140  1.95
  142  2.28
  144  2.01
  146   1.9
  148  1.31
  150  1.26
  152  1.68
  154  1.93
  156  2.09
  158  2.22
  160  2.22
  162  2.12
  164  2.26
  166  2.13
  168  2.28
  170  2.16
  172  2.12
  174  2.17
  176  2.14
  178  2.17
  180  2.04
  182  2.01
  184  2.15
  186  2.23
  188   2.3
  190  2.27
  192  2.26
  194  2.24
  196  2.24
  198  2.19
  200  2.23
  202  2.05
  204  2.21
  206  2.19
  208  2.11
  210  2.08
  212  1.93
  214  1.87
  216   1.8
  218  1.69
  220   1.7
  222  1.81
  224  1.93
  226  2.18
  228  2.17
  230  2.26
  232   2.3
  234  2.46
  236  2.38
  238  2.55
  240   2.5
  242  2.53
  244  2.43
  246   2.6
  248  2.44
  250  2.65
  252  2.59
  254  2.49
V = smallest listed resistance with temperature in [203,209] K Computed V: 2.11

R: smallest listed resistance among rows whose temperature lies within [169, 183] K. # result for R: 2.01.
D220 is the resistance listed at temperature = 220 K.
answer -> 1.7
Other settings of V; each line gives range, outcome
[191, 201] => 2.19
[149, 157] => 1.26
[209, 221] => 1.69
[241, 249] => 2.43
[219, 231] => 1.7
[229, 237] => 2.26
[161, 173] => 2.12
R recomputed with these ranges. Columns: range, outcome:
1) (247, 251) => 2.44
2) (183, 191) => 2.15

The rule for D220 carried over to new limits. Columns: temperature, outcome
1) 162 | 2.12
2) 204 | 2.21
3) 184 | 2.15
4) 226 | 2.18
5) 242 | 2.53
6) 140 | 1.95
